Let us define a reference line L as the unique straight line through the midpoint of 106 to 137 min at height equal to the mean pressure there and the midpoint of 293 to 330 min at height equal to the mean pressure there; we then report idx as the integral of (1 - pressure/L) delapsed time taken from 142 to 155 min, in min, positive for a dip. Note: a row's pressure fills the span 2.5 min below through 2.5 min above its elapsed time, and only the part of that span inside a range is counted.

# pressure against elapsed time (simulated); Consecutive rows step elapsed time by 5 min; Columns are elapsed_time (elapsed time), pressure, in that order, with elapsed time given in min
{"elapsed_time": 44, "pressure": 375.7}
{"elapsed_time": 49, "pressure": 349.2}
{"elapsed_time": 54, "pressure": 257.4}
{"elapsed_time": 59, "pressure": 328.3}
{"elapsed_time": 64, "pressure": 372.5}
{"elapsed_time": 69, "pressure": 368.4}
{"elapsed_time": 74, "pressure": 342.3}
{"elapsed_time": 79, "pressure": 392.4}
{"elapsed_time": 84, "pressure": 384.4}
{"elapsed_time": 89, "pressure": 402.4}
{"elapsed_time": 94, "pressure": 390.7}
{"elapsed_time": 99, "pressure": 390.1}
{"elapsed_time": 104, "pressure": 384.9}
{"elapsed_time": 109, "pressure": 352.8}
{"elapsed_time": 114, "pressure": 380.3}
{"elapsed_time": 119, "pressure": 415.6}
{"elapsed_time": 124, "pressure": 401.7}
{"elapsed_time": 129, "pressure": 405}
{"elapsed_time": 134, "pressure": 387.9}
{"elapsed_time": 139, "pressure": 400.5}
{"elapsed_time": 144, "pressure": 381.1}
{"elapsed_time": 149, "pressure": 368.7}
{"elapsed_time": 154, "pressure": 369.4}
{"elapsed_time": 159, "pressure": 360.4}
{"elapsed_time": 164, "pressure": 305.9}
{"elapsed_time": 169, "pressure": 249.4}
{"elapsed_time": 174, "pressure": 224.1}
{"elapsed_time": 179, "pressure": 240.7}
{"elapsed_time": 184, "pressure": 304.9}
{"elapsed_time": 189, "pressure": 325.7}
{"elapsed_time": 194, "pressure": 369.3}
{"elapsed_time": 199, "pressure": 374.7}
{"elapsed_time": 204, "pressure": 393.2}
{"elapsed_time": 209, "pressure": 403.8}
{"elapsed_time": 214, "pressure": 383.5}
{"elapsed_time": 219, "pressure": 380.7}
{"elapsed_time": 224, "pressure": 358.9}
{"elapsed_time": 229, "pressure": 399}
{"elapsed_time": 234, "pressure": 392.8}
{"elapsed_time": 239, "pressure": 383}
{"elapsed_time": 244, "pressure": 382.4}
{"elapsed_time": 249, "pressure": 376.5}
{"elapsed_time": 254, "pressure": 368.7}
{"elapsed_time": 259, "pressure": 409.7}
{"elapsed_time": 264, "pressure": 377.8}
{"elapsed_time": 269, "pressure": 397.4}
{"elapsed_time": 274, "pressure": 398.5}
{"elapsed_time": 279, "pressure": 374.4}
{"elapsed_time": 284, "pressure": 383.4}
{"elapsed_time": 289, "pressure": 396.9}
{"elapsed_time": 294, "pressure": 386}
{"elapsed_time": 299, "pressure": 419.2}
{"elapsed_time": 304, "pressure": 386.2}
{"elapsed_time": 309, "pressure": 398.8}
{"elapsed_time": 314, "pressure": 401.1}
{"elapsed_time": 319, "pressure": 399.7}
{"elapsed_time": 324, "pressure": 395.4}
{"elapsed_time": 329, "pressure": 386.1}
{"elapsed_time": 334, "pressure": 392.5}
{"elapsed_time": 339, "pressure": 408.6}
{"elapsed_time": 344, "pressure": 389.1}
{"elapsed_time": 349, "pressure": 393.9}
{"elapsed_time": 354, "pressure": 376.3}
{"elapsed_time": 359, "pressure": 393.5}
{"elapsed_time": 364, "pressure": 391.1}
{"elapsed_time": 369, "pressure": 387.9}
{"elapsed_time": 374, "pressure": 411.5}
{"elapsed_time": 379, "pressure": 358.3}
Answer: 0.61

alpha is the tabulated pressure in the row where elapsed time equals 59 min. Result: 328.3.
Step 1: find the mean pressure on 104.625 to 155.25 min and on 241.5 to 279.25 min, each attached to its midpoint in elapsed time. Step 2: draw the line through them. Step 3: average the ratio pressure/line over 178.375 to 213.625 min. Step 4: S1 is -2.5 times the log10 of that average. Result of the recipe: 0.10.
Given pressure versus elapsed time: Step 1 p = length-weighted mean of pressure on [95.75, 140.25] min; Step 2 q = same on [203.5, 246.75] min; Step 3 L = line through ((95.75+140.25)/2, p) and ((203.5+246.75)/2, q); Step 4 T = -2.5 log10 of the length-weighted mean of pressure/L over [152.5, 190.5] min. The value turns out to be 0.30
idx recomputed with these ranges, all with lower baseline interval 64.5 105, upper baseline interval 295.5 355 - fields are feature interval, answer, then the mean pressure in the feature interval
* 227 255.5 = 0.5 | 384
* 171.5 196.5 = 6.1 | 293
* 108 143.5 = -0.8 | 393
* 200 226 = 0.3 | 384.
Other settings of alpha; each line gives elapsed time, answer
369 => 387.9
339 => 408.6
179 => 240.7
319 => 399.7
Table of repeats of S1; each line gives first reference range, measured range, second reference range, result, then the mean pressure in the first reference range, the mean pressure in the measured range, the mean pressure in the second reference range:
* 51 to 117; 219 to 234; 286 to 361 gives 0.00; 365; 382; 395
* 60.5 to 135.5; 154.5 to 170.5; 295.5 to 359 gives 0.22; 384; 317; 395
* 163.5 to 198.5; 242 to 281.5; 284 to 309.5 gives -0.06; 293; 386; 396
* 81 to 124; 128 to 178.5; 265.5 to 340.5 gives 0.15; 389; 339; 395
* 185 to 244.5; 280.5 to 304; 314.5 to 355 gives -0.02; 377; 394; 394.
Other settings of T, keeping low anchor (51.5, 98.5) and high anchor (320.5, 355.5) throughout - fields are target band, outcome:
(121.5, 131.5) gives -0.10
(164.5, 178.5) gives 0.45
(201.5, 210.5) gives -0.06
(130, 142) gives -0.08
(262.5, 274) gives -0.02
